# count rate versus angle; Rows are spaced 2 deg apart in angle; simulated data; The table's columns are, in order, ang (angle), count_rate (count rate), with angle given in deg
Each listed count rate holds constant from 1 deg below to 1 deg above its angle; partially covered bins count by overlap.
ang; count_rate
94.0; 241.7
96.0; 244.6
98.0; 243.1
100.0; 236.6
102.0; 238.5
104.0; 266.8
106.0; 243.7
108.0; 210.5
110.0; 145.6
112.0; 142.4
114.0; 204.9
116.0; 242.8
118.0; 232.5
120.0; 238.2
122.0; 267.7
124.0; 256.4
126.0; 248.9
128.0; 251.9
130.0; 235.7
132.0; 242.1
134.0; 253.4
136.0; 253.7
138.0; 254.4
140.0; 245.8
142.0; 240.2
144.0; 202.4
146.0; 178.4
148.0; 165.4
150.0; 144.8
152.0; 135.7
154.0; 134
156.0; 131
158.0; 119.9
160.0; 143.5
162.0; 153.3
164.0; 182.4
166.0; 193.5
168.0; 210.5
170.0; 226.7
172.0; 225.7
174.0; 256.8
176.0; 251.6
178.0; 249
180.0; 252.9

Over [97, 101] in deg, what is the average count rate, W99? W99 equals 240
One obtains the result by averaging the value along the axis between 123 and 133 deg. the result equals 247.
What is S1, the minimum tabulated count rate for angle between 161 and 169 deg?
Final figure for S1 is 153.3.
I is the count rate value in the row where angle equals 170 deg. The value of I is 226.7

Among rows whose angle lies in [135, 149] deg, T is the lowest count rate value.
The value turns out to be 165.4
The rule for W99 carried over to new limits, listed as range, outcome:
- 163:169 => 195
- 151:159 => 130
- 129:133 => 239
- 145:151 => 163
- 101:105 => 253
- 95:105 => 246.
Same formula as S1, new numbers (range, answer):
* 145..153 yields 135.7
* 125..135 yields 235.7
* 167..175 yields 210.5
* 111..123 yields 142.4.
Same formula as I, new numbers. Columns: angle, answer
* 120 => 238.2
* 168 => 210.5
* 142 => 240.2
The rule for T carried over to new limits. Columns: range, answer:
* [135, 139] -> 253.7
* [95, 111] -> 145.6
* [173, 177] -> 251.6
